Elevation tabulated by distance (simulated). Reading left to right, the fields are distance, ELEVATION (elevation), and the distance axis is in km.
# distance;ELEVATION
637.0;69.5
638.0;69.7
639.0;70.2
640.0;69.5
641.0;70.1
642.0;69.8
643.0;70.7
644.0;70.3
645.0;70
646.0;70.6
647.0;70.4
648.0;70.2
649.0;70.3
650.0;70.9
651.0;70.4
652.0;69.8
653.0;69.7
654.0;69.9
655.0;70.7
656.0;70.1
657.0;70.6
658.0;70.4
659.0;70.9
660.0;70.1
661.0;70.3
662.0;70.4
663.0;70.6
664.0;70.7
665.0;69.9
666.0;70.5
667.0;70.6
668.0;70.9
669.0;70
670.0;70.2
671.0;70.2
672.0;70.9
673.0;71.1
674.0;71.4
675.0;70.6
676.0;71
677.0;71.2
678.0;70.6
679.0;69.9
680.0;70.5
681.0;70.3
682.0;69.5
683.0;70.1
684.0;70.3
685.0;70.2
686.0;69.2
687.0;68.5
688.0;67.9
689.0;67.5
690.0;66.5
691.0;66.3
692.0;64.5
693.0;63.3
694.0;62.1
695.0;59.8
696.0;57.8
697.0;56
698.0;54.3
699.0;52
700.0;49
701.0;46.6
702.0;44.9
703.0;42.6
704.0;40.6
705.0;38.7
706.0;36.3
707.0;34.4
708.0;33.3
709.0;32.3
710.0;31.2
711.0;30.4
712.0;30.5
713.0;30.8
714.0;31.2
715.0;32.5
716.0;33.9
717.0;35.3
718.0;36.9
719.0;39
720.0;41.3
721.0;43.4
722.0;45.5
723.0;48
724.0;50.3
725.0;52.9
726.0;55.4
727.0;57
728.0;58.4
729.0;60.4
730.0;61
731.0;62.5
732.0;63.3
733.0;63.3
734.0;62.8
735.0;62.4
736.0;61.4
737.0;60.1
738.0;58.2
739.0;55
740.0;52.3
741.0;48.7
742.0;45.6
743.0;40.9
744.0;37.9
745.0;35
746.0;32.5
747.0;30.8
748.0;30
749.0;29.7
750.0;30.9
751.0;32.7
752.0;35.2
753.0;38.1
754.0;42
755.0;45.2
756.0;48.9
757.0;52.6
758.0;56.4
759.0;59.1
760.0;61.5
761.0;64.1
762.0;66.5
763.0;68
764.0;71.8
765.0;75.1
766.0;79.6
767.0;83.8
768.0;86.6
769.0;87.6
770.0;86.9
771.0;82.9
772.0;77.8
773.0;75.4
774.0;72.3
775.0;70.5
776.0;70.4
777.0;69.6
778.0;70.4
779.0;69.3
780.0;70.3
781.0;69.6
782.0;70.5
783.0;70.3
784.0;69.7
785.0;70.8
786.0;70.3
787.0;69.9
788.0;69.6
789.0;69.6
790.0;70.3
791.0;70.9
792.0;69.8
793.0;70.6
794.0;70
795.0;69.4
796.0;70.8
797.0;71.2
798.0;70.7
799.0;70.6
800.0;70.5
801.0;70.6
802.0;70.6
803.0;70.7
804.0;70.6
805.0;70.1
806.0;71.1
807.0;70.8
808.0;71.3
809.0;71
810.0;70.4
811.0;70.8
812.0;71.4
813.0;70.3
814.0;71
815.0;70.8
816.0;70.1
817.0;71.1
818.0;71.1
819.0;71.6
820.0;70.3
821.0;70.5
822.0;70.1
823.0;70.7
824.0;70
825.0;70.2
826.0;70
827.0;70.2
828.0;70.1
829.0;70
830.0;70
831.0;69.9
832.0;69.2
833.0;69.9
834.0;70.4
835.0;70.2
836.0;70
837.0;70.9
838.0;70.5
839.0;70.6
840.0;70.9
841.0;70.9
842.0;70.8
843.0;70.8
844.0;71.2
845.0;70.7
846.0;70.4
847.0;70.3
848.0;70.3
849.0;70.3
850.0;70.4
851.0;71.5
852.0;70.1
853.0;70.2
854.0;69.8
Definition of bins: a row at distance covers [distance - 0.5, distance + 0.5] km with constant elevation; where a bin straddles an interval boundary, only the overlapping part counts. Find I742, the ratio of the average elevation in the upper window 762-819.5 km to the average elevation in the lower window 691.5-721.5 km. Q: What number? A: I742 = 1.69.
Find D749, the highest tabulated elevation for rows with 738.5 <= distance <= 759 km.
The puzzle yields 59.1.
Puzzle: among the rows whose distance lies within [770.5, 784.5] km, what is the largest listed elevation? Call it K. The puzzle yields 82.9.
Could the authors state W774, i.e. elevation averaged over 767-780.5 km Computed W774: 76.4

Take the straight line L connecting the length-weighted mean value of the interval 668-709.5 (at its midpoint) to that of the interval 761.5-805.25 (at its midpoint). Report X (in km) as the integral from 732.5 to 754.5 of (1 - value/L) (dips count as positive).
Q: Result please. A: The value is 7.3 km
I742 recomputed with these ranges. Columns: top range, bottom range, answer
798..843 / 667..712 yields 1.20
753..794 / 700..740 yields 1.49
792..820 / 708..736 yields 1.52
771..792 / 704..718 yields 2.12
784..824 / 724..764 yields 1.38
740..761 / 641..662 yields 0.60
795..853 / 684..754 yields 1.46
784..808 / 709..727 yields 1.78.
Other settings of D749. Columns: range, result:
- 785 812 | 71.4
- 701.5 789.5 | 87.6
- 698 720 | 54.3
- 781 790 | 70.8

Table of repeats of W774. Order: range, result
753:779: 68.4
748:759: 41.5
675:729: 52.4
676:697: 67.1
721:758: 48.6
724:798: 61.3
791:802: 70.5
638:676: 70.4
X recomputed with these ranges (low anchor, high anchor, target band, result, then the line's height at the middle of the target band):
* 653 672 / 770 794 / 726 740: 2.2 km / 71.1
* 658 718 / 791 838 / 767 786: -2.3 km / 66.8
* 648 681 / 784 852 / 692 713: 7.6 km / 70.5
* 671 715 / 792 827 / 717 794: 6.1 km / 63.9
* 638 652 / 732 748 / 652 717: 2.9 km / 61.6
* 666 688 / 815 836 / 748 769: 4.1 km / 70.3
